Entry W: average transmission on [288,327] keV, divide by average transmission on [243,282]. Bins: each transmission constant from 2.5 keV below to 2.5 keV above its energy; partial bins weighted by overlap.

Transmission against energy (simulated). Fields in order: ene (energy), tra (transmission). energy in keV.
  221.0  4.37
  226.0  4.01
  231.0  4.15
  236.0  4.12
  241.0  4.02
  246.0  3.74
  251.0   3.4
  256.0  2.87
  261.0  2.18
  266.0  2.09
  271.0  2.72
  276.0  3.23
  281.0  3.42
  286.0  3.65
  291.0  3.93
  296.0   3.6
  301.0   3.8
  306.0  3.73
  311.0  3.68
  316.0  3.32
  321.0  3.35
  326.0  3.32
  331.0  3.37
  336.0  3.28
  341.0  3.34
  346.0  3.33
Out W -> 1.2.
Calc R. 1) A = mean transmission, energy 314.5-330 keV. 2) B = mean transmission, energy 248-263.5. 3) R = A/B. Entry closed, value 1.17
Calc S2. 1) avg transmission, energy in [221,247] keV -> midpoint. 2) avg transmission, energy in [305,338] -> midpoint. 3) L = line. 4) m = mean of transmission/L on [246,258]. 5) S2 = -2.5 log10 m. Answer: 0.20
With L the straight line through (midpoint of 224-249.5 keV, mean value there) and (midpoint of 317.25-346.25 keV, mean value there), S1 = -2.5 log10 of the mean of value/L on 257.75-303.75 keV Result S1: 0.15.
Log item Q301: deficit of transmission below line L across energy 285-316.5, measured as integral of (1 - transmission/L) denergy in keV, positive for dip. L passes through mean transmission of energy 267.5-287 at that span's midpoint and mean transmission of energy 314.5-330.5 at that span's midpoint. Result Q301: -4.30 keV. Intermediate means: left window 3.16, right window 3.34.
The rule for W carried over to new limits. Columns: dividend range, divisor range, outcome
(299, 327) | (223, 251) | 0.89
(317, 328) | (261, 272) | 1.44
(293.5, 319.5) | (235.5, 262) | 1.06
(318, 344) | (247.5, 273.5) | 1.24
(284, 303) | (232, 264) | 1.10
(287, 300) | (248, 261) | 1.26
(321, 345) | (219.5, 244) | 0.81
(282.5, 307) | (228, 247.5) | 0.93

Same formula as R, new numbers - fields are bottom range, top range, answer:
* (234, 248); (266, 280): 0.72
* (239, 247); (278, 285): 0.89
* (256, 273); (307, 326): 1.44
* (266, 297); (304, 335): 1.04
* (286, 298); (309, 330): 0.91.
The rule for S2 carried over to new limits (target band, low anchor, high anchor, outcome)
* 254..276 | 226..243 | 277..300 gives 0.44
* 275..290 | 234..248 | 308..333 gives 0.05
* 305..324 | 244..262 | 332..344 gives -0.08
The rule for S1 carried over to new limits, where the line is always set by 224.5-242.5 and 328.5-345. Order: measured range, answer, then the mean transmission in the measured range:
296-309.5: -0.045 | 3.73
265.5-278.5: 0.343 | 2.77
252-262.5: 0.410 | 2.68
